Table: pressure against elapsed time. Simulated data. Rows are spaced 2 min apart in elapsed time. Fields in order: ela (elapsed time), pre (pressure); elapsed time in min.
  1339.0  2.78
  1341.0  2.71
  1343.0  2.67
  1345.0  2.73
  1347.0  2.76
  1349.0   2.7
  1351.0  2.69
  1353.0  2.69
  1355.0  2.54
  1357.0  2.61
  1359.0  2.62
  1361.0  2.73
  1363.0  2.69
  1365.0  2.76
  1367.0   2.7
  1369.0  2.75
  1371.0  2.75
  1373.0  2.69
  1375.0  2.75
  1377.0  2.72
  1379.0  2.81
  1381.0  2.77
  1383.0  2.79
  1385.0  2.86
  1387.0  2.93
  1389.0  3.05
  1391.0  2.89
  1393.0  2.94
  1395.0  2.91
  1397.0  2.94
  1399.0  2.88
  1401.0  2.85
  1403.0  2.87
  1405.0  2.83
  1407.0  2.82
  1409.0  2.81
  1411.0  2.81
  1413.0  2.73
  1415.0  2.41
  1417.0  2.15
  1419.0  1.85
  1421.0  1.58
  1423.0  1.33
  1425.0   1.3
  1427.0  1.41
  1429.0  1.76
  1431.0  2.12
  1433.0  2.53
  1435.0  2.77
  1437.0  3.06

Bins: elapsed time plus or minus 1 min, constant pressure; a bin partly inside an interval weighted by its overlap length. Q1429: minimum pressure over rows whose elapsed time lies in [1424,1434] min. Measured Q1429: 1.3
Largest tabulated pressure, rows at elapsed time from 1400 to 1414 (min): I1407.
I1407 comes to 2.87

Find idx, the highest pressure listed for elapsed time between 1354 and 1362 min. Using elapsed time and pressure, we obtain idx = 2.73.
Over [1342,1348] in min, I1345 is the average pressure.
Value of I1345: 2.72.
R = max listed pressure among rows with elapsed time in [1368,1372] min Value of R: 2.75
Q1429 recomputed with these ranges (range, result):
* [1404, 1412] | 2.81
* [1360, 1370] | 2.69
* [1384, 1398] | 2.86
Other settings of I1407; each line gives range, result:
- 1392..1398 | 2.94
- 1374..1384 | 2.81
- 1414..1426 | 2.41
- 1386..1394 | 3.05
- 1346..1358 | 2.76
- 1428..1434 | 2.53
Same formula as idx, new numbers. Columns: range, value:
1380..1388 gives 2.93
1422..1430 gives 1.76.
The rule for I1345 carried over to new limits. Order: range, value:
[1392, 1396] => 2.92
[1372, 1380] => 2.74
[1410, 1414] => 2.77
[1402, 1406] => 2.85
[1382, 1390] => 2.91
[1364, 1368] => 2.73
